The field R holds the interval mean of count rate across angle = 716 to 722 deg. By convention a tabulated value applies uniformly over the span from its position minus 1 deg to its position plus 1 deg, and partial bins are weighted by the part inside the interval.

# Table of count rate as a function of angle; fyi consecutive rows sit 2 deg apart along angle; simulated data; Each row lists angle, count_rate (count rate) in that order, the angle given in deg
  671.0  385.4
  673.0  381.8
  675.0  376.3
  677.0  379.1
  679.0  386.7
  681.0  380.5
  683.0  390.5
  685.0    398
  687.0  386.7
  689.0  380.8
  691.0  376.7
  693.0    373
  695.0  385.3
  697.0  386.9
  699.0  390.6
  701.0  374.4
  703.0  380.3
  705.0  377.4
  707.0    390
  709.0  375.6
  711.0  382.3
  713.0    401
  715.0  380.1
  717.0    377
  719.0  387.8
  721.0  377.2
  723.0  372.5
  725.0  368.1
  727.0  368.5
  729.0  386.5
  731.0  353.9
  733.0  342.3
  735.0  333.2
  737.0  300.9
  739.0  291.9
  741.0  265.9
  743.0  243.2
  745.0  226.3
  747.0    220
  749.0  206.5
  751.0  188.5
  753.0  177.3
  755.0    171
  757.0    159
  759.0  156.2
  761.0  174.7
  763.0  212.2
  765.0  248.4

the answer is 381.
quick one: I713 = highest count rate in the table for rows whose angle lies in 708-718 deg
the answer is 401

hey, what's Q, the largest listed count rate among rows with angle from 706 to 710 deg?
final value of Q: 390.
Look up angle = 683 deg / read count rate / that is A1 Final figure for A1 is 390.5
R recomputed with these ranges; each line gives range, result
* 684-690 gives 388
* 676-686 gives 387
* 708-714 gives 386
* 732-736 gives 338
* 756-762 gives 163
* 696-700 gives 389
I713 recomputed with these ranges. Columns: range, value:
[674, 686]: 398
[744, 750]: 226.3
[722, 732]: 386.5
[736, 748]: 300.9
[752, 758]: 177.3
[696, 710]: 390.6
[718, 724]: 387.8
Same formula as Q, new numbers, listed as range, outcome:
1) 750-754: 188.5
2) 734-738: 333.2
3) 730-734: 353.9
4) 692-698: 386.9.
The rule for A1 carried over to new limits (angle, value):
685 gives 398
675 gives 376.3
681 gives 380.5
